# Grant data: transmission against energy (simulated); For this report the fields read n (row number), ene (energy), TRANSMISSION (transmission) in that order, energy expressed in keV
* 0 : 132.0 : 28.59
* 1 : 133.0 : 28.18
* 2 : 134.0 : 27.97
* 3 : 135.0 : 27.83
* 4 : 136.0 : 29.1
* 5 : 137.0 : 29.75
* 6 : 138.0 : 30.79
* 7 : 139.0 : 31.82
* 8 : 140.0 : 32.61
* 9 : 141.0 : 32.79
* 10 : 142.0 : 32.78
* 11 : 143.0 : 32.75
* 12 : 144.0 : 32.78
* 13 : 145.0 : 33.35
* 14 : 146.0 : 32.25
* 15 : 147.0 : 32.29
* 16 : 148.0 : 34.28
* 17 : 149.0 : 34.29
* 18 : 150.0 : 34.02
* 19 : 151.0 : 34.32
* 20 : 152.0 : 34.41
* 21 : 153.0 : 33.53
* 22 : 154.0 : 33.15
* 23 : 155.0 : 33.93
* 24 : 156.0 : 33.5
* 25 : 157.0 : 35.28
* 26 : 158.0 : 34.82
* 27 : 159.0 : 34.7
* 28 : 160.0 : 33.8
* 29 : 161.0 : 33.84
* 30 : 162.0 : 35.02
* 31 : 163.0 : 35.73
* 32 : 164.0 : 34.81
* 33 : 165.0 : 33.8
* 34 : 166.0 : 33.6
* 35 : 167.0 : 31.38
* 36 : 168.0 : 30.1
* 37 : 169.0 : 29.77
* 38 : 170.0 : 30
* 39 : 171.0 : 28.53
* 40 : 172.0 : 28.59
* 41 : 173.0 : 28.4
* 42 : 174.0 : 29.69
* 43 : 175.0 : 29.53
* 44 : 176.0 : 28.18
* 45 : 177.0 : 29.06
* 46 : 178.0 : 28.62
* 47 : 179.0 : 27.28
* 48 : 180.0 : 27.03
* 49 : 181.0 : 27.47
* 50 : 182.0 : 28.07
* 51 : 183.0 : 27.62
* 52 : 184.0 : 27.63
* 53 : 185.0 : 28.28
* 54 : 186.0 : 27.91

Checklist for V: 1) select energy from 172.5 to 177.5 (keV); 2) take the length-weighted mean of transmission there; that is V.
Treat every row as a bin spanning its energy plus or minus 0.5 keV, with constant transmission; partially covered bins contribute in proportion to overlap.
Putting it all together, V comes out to 29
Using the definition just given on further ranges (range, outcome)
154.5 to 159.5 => 34.4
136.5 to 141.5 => 31.6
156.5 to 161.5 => 34.5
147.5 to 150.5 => 34.2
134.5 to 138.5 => 29.4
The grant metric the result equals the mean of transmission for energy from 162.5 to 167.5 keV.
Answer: 33.9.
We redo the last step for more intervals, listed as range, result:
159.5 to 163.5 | 34.6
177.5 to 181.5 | 27.6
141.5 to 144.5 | 32.8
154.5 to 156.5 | 33.7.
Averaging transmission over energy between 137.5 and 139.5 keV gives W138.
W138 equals 31.3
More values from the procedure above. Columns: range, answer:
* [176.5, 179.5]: 28.3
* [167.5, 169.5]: 29.9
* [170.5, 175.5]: 28.9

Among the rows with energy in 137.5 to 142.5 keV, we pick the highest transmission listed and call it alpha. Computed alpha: 32.79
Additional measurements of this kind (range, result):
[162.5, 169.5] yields 35.73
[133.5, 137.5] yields 29.75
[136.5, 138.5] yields 30.79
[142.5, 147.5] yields 33.35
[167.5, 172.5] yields 30.1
